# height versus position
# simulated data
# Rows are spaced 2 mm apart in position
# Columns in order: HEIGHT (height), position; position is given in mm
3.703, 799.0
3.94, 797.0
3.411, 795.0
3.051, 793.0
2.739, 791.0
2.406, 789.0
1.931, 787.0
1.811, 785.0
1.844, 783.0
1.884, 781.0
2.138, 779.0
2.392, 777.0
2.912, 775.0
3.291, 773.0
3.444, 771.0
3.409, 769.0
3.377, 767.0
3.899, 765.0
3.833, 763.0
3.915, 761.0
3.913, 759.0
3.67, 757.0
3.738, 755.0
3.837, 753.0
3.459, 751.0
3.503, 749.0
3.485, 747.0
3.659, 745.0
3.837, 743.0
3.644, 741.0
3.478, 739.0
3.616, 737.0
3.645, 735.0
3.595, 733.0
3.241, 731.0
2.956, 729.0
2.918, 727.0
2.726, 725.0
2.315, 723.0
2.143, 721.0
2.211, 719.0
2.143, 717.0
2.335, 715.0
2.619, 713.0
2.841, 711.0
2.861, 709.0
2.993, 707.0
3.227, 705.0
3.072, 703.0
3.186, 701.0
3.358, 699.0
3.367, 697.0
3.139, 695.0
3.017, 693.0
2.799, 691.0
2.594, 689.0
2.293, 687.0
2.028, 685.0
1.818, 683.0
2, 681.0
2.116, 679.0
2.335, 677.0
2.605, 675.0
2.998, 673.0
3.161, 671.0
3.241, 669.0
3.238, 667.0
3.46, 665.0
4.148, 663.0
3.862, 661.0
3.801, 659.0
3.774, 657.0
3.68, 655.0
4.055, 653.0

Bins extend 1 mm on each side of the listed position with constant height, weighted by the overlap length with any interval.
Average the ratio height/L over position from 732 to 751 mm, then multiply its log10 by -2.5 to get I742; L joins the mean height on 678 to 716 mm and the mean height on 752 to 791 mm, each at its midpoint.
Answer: -0.23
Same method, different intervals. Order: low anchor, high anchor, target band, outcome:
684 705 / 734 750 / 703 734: 0.18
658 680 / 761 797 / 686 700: 0.06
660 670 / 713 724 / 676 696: 0.25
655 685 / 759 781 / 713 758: 0.00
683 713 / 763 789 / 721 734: -0.03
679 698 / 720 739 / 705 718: 0.05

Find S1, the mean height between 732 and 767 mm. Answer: 3.68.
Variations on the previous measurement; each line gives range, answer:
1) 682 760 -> 3.06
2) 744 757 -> 3.62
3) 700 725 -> 2.66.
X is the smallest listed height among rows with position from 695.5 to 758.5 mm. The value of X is 2.143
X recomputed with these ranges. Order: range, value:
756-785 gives 1.811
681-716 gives 1.818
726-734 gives 2.918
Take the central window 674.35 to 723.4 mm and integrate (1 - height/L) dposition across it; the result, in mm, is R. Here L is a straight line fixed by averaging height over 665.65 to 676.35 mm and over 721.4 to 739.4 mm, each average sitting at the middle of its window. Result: 7.3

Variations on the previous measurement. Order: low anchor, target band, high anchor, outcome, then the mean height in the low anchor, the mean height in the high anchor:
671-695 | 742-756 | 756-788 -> -3.91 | 2.48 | 2.98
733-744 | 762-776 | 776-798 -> -2.49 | 3.64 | 2.5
